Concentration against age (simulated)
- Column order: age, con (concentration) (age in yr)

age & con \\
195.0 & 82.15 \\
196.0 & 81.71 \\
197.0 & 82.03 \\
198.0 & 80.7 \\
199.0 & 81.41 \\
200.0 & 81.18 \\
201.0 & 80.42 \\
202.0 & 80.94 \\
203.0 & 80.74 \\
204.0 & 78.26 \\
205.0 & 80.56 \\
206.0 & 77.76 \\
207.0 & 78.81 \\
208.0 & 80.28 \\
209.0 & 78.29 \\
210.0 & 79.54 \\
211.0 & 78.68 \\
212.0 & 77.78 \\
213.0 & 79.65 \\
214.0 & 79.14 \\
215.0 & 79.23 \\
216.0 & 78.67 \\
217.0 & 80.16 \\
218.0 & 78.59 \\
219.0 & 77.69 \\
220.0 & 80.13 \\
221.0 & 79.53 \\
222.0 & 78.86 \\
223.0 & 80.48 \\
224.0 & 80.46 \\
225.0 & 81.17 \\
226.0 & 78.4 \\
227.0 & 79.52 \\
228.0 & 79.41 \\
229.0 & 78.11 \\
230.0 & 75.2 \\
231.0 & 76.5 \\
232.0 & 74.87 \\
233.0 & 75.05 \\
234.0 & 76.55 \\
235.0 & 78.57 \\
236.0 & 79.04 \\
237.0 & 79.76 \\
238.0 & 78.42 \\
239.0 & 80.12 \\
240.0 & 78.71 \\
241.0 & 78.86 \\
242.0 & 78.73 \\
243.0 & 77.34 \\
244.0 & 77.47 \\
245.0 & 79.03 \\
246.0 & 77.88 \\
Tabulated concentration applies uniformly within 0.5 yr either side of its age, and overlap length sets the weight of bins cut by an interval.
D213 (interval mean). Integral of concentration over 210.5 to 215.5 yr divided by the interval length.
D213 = 78.9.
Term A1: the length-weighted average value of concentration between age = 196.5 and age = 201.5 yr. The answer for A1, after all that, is 81.1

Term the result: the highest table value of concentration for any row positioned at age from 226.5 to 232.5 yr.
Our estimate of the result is 79.52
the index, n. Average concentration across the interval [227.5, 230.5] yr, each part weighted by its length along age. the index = 77.6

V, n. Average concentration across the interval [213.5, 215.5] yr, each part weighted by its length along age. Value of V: 79.2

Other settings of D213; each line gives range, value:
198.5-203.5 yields 80.9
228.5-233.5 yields 75.9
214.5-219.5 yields 78.9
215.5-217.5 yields 79.4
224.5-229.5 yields 79.3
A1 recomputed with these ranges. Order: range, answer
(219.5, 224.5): 79.9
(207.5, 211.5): 79.2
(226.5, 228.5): 79.5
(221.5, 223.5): 79.7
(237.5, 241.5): 79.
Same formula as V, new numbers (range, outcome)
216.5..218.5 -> 79.4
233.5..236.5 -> 78.1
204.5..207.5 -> 79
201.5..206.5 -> 79.7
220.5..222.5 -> 79.2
